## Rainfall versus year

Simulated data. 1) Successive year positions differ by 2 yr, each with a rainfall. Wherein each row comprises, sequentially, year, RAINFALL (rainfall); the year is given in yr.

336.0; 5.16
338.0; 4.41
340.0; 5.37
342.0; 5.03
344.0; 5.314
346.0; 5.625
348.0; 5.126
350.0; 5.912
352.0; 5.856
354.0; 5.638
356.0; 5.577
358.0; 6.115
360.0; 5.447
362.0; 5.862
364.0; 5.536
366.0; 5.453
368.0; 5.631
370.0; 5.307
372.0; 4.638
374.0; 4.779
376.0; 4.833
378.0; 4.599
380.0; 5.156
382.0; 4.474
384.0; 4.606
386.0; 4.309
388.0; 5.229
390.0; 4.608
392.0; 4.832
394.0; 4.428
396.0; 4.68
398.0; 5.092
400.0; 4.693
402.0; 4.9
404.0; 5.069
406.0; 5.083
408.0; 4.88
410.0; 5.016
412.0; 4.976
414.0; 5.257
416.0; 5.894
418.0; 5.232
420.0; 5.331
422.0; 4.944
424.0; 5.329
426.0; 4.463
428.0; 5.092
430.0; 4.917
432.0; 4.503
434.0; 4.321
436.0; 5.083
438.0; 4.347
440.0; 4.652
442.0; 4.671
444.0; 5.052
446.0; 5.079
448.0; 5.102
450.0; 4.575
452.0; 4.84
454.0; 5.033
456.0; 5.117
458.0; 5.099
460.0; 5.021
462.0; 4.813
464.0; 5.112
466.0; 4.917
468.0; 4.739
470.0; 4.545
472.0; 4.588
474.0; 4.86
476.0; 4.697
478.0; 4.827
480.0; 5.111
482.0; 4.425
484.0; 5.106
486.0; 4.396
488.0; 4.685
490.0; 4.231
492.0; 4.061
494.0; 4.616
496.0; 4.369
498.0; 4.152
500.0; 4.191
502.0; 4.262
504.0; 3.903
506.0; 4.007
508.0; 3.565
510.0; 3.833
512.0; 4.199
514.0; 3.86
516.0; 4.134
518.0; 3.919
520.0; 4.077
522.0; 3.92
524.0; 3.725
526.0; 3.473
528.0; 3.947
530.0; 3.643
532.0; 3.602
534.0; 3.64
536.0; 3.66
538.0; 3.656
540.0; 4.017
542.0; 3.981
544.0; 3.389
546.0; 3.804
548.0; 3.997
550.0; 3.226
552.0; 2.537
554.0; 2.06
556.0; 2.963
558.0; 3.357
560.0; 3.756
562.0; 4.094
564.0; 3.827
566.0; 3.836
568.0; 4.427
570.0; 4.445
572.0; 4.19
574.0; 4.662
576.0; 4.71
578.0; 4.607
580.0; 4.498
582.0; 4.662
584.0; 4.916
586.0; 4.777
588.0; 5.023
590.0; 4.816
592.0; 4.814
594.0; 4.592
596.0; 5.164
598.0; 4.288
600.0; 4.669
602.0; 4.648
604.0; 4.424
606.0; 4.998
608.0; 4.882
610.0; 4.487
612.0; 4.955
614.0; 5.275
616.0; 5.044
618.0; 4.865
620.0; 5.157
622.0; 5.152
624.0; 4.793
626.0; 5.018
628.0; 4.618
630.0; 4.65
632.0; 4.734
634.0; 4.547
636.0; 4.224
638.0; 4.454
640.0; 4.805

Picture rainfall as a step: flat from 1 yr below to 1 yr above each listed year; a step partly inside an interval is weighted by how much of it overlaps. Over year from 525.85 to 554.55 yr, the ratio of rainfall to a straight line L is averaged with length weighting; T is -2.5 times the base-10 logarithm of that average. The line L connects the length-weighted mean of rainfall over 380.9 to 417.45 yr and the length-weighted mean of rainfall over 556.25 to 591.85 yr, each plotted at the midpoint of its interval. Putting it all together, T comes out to 0.26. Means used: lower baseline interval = 4.9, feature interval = 3.53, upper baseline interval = 4.37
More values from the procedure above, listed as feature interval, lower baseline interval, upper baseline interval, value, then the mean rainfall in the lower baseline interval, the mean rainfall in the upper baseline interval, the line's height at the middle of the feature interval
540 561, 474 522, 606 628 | 0.342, 4.29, 4.95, 4.58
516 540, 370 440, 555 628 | 0.232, 4.87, 4.58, 4.68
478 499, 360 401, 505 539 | -0.112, 4.95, 3.82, 4.08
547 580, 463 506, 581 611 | 0.224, 4.55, 4.74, 4.69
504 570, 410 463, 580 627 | 0.299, 4.95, 4.84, 4.88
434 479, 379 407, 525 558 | -0.147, 4.8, 3.47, 4.23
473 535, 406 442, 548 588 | 0.065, 4.95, 4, 4.42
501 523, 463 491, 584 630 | 0.197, 4.73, 4.84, 4.76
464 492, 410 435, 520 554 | -0.086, 5.02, 3.61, 4.33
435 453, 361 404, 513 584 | -0.067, 4.94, 3.85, 4.54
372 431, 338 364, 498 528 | 0.023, 5.53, 3.94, 5.03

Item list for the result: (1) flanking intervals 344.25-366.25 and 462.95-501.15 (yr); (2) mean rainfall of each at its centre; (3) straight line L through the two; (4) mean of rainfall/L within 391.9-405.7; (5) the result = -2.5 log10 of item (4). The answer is 0.10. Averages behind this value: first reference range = 5.64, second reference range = 4.61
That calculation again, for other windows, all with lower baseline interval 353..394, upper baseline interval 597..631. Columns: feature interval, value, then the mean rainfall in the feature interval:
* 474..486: 0.04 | 4.8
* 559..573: 0.19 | 4.08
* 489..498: 0.16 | 4.3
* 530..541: 0.31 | 3.71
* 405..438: 0.01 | 5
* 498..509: 0.23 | 4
